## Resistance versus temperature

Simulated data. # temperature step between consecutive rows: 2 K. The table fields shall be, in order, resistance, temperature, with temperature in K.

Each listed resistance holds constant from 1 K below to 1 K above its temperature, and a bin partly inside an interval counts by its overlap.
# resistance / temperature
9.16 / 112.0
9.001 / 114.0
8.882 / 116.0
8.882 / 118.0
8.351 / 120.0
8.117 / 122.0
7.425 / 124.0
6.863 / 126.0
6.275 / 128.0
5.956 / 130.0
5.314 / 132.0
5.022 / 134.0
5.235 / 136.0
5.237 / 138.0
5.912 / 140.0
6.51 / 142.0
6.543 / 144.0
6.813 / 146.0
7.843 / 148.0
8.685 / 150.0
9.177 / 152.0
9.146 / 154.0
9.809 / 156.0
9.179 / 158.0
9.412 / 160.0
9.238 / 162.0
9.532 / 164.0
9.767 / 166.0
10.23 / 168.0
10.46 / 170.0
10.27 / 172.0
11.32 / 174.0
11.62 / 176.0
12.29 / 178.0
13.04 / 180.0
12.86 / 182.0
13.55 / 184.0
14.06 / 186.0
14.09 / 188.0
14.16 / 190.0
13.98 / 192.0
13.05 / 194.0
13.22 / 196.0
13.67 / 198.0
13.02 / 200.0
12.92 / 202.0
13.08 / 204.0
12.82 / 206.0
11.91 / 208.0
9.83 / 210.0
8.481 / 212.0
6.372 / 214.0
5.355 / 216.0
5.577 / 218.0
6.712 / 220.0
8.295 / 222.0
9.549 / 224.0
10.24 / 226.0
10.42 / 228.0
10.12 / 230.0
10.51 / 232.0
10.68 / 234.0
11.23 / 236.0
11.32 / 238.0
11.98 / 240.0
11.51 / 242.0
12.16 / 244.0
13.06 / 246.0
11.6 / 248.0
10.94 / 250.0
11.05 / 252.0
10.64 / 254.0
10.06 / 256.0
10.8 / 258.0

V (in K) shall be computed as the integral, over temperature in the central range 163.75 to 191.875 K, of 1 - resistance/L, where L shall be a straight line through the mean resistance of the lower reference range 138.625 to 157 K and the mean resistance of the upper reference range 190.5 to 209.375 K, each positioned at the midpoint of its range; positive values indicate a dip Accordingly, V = -3.2 K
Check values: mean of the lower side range 7.77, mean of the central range 12.1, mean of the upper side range 13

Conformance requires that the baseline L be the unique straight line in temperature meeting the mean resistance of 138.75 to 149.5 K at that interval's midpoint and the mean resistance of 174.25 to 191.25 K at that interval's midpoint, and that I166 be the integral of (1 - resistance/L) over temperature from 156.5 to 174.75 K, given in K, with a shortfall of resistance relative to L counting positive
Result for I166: 0.7 K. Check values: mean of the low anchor 6.78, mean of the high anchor 13.1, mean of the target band 9.91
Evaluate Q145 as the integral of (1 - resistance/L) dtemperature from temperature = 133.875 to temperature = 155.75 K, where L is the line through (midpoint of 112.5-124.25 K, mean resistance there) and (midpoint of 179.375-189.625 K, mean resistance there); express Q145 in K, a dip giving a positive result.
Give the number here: 7.3 K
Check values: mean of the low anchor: 8.54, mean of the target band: 7.1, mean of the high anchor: 13.6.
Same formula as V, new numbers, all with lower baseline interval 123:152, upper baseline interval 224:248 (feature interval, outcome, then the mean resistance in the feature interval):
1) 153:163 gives -2.54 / 9.36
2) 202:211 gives -2.11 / 12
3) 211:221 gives 3.62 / 6.5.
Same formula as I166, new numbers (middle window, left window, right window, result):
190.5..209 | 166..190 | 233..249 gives -1.7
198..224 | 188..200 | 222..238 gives 5.3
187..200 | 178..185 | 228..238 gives -1.2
